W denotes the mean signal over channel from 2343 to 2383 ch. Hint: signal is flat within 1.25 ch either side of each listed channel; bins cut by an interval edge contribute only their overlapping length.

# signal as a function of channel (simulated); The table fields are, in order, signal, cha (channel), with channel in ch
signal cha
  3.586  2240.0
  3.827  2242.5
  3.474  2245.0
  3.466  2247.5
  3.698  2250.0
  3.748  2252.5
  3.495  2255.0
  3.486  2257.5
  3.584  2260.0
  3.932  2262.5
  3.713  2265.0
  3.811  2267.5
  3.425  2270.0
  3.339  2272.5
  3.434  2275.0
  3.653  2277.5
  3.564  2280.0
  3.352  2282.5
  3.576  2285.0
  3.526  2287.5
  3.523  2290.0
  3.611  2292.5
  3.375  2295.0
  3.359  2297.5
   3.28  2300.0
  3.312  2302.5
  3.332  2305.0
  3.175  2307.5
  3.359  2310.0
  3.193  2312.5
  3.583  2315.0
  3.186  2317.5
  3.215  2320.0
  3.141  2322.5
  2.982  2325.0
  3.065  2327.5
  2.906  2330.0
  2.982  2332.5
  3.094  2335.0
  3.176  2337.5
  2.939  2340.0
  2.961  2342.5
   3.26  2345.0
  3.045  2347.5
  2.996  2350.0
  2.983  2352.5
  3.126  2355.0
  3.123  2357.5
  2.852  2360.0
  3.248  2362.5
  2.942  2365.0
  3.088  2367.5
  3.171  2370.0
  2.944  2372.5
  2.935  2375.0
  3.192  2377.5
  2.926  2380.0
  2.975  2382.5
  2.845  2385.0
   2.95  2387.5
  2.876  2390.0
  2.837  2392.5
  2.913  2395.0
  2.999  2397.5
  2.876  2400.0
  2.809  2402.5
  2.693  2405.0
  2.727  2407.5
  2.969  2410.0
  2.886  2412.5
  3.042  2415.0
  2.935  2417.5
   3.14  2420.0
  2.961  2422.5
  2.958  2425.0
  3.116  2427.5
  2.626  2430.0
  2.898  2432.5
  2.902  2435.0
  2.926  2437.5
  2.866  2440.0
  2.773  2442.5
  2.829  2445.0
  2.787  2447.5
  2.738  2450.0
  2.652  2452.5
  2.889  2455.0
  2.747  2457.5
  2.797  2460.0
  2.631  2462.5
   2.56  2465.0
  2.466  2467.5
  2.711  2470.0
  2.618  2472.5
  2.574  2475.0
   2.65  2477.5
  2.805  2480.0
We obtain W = 3.05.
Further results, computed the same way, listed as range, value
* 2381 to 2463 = 2.87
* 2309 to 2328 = 3.22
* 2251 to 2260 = 3.58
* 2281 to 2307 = 3.42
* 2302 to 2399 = 3.07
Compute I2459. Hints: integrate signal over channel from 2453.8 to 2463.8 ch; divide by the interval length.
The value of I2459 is 2.76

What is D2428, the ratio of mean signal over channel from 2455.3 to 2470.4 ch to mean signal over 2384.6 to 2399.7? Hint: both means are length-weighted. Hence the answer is 0.92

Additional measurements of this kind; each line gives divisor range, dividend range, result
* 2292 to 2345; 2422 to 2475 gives 0.87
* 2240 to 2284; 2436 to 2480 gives 0.76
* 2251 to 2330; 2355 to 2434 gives 0.86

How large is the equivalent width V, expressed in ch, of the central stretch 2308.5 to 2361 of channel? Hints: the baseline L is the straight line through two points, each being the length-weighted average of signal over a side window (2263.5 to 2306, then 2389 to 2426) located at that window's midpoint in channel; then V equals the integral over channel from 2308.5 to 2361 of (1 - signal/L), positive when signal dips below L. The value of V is 2.35 ch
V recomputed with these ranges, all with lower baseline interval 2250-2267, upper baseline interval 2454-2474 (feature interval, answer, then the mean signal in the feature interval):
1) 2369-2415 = 1.6 ch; 2.92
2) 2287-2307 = 0.5 ch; 3.4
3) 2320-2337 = 1.4 ch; 3.05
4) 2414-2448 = -1.0 ch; 2.91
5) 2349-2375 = 1.0 ch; 3.04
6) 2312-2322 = 0.3 ch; 3.29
